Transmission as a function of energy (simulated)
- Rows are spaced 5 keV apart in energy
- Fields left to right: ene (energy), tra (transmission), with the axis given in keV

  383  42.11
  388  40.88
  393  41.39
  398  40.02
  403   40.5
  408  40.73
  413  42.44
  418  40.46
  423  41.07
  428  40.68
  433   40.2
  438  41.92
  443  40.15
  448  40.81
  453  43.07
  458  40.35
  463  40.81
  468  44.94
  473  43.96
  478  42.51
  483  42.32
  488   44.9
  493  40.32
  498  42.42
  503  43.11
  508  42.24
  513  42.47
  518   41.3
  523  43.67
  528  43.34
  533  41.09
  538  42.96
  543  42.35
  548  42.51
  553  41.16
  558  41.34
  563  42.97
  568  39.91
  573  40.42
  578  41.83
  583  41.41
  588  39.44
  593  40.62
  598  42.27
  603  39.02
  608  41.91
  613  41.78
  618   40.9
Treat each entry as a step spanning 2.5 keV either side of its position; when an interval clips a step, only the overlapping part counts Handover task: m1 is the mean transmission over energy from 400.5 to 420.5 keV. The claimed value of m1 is 41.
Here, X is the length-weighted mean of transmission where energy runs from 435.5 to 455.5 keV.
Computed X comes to 41.5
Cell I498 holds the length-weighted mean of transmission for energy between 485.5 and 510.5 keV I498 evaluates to 42.6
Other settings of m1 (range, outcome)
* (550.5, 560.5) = 41.2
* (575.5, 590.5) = 40.9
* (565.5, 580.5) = 40.7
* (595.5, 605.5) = 40.6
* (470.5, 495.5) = 42.8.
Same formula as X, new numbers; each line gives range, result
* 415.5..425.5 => 40.8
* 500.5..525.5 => 42.6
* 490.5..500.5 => 41.4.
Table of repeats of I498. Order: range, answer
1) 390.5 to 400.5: 40.7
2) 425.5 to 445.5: 40.7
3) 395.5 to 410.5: 40.4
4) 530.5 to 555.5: 42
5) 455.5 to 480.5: 42.5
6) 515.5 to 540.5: 42.5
